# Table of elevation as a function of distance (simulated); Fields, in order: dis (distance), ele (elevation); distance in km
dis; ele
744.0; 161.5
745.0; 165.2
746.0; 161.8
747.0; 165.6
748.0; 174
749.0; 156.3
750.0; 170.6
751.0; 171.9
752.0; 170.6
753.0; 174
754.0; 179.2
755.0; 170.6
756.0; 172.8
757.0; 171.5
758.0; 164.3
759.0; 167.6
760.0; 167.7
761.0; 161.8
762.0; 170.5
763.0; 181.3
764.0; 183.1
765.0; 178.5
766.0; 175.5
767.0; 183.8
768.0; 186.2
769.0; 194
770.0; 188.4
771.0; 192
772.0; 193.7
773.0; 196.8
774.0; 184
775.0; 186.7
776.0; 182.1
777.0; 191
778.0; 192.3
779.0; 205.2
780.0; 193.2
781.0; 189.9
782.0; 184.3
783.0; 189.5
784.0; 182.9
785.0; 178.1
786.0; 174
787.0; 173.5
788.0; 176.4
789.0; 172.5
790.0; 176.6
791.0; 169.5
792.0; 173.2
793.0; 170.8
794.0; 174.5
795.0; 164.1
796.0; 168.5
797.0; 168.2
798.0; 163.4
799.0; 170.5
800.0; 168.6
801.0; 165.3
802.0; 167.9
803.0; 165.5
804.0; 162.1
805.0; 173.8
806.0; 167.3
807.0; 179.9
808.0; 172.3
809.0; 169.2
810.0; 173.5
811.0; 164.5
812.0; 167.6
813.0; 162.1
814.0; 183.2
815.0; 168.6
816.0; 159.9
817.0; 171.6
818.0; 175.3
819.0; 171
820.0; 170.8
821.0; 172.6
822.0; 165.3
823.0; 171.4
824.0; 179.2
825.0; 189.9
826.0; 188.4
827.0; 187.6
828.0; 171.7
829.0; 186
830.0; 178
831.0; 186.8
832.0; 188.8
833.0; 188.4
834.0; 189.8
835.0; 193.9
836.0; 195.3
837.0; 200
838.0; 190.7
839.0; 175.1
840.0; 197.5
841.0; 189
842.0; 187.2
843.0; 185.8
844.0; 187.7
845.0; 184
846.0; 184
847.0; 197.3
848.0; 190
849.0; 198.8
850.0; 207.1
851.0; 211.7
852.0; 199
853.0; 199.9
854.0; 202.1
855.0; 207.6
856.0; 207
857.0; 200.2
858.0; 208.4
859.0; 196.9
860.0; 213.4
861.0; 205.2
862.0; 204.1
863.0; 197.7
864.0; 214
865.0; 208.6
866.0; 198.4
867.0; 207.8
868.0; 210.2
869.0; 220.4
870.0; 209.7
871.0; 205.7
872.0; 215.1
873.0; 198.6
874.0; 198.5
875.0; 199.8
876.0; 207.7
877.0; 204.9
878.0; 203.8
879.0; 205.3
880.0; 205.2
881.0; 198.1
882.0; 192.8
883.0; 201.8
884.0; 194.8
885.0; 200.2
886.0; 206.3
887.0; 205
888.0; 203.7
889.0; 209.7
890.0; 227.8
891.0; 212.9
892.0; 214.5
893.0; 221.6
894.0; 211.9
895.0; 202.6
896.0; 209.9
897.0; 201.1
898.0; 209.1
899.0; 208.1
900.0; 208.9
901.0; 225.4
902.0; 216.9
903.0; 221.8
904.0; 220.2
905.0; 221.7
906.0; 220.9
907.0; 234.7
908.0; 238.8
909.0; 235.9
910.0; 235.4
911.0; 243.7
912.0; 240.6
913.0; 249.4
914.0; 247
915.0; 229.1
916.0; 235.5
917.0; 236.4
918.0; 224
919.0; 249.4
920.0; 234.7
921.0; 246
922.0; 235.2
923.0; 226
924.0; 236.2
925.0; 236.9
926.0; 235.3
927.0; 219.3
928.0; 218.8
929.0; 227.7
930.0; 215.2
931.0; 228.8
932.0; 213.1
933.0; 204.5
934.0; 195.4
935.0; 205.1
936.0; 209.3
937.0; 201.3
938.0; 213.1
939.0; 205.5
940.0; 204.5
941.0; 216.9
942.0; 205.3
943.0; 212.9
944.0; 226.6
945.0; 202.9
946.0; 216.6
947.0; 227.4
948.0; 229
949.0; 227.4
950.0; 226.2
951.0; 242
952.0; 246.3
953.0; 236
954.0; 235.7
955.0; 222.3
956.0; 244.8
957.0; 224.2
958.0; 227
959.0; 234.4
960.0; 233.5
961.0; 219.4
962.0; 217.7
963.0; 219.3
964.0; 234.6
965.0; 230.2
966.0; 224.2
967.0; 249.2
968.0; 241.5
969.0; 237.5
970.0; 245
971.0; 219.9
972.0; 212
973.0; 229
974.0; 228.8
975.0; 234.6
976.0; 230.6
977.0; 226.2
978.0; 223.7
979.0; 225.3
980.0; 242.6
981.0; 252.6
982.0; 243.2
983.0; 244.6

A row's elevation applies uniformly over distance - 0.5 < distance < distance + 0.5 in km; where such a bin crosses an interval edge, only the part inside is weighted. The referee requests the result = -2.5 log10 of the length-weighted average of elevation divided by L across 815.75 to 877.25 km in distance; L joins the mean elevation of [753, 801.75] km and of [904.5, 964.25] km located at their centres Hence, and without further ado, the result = 0.033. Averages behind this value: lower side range 178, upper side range 226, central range 194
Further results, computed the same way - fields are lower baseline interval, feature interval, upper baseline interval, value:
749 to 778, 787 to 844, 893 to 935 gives 0.11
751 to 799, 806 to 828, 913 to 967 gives 0.10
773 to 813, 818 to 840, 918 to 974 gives 0.03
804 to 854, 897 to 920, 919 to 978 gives -0.09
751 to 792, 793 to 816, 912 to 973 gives 0.12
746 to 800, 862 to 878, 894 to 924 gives 0.04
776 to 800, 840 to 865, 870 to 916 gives 0.01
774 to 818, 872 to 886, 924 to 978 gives 0.00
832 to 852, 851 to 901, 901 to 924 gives 0.03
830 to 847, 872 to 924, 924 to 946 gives -0.07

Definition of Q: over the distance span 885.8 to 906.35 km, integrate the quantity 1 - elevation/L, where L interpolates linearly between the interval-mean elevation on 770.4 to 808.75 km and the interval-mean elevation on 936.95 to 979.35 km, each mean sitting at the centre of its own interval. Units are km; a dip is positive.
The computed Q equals -0.5 km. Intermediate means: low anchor 178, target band 213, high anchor 226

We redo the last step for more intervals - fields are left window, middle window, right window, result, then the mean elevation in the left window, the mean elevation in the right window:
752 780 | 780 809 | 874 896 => 2.2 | 181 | 206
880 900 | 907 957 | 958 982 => -1.6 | 207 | 231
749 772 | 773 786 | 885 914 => -0.4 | 176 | 220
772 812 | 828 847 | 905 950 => 0.5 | 177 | 225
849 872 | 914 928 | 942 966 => -0.9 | 206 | 227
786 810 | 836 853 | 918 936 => -0.3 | 170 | 225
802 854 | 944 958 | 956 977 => -0.3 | 182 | 230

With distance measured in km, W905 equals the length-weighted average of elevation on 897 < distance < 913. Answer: 225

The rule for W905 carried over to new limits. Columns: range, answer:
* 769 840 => 179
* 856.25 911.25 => 211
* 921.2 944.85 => 217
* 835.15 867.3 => 198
